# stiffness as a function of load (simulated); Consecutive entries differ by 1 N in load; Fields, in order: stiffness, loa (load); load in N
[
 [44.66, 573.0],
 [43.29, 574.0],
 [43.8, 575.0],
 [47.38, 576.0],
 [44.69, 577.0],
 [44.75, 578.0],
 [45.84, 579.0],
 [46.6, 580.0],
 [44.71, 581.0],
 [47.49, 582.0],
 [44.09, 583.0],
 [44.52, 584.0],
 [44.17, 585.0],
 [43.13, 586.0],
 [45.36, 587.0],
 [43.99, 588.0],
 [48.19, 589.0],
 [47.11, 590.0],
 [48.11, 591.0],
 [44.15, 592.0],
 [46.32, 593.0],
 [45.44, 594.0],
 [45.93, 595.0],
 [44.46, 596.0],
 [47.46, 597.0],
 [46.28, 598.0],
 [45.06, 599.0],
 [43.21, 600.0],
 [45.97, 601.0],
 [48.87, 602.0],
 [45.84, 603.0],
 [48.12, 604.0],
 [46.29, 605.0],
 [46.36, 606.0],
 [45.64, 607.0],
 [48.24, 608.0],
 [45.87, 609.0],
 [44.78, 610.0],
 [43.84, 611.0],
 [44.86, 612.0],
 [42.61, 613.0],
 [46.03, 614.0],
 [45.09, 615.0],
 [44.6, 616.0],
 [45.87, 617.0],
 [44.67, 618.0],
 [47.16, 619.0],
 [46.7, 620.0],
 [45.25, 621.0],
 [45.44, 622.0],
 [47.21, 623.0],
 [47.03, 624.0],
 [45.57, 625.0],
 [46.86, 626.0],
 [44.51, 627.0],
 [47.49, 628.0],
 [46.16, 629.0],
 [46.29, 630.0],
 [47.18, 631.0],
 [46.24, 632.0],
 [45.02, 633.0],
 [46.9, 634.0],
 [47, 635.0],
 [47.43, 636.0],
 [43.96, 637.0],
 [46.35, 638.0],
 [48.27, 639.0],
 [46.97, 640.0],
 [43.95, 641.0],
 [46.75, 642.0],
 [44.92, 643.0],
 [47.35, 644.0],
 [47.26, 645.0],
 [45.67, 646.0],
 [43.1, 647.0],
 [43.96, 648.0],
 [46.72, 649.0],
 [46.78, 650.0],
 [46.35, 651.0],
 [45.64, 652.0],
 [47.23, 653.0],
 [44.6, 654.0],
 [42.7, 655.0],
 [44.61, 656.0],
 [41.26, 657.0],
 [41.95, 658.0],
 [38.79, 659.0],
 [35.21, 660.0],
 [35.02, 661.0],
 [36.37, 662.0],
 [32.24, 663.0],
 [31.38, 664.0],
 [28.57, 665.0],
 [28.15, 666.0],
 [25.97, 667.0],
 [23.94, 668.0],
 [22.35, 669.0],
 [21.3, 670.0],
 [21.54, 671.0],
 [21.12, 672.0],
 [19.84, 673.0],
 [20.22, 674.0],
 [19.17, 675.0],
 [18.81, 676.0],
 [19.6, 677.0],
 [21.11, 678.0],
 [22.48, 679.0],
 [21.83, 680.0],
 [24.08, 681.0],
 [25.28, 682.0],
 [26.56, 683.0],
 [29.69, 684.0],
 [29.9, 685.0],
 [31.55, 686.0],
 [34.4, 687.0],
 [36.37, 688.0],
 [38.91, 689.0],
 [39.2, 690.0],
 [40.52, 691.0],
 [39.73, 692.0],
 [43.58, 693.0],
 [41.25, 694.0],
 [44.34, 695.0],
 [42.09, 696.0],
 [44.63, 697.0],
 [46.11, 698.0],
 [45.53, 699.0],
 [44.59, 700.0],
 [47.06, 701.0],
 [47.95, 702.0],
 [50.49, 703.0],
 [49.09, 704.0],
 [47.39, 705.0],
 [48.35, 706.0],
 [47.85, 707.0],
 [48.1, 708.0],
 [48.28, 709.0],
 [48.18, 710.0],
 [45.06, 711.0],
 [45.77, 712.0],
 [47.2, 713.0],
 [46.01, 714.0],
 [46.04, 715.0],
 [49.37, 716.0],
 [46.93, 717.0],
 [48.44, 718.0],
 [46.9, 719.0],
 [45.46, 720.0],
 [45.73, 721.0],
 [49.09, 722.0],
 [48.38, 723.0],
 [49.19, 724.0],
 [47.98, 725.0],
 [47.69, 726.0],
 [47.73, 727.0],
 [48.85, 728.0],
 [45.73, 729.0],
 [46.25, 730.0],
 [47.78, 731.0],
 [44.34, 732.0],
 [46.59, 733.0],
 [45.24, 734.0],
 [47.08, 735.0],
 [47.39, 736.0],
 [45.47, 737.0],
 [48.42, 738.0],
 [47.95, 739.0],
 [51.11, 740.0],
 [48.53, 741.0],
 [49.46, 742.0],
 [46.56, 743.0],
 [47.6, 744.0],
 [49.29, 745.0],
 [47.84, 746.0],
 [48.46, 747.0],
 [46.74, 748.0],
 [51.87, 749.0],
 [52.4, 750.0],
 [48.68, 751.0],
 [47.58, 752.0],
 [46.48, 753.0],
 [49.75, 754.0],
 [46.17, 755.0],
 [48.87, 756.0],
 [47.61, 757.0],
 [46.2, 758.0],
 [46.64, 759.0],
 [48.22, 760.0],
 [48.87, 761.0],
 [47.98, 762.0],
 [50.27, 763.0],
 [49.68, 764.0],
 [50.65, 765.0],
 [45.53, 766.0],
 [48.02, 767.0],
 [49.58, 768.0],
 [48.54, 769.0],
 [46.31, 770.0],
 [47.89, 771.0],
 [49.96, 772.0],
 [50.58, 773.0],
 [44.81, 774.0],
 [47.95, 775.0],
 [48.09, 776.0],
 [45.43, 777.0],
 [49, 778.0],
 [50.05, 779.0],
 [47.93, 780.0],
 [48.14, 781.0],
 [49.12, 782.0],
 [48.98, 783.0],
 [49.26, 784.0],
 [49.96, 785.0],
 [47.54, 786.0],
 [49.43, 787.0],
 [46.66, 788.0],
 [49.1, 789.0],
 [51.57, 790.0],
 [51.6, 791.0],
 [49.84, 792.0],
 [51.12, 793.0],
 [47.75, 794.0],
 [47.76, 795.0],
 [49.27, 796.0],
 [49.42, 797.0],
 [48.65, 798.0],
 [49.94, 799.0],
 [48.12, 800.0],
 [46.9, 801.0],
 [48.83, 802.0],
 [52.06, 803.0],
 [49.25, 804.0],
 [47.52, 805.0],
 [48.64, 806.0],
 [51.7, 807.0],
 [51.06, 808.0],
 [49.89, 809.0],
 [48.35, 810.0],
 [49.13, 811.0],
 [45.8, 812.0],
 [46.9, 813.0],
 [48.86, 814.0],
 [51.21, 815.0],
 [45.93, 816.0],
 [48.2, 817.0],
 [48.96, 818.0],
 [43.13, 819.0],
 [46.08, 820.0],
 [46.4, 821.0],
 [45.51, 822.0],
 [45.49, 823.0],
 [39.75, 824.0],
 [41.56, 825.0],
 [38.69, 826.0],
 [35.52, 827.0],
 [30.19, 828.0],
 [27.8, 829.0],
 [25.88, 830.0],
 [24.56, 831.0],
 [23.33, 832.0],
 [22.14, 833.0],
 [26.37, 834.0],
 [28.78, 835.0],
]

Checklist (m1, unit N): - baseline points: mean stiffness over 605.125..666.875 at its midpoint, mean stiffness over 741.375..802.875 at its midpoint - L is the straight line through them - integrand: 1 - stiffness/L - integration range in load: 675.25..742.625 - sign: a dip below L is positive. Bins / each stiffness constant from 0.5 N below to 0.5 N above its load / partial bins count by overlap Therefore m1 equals 5.9 N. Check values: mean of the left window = 43.9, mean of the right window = 48.6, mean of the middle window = 42.4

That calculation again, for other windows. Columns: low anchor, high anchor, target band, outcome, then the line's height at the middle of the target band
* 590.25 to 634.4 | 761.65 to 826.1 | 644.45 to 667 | 3.0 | 46.5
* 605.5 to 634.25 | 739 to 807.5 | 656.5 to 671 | 4.8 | 46.7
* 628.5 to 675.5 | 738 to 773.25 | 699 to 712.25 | -1.1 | 43.9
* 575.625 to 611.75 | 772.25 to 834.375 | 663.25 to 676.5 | 6.4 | 45.6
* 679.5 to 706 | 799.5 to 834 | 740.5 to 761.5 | -3.8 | 40.8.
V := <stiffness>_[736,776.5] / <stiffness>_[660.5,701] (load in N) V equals 1.5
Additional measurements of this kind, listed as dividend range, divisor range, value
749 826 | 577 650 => 1.05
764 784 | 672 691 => 1.80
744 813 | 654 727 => 1.28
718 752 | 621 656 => 1.04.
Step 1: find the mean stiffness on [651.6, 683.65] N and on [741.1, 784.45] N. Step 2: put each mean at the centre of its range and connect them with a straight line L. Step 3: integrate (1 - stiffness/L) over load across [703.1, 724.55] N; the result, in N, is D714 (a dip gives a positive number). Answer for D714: -4.9 N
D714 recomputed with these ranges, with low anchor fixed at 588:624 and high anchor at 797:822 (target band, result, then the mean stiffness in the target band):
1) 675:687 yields 5.6 N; 24.8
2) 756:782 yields -0.2 N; 48.2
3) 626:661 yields 1.0 N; 45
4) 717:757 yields -0.3 N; 47.8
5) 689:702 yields 1.0 N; 43.2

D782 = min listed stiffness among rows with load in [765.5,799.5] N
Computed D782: 44.81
